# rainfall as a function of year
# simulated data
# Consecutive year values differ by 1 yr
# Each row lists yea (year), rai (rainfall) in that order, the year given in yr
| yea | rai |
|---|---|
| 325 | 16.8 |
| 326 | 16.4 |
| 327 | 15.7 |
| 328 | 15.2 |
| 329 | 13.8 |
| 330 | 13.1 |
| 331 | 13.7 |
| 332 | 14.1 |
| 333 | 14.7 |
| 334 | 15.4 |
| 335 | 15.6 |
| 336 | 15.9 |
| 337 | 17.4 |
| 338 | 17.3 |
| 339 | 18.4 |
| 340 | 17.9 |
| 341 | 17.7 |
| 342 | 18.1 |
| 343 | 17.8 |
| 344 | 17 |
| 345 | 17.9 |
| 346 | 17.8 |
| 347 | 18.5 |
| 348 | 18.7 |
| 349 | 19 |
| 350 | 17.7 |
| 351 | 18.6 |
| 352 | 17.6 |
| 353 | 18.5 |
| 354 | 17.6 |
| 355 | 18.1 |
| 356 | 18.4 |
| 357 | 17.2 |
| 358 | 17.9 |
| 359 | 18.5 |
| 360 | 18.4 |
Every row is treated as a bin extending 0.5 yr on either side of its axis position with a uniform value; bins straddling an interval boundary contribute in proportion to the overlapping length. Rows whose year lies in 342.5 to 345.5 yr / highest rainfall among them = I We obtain 17.9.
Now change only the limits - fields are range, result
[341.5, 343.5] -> 18.1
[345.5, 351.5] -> 19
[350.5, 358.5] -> 18.6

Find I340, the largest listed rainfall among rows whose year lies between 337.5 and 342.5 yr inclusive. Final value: 18.4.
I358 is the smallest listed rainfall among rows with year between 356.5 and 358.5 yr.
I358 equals 17.2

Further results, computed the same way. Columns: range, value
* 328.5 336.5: 13.1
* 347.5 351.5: 17.7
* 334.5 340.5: 15.6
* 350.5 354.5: 17.6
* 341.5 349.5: 17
